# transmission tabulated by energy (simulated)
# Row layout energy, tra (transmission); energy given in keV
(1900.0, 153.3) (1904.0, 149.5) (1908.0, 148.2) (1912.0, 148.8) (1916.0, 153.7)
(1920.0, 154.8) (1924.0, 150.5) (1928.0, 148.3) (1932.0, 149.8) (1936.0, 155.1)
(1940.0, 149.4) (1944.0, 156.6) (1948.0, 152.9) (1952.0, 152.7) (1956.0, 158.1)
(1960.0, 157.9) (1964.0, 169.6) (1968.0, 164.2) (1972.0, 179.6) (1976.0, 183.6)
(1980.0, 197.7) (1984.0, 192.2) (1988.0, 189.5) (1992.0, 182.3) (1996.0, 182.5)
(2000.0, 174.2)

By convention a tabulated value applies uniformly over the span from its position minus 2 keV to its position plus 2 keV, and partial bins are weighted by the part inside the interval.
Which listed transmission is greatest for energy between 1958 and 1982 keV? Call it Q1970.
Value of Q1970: 197.7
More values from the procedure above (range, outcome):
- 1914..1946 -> 156.6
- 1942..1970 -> 169.6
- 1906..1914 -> 148.8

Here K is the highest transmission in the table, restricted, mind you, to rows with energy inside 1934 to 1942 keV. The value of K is 155.1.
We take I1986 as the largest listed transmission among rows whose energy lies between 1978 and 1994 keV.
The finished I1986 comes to 197.7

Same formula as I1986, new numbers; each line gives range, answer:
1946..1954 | 152.9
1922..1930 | 150.5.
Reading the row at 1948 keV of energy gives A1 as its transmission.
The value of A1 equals 152.9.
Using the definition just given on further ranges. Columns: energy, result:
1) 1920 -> 154.8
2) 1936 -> 155.1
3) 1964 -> 169.6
